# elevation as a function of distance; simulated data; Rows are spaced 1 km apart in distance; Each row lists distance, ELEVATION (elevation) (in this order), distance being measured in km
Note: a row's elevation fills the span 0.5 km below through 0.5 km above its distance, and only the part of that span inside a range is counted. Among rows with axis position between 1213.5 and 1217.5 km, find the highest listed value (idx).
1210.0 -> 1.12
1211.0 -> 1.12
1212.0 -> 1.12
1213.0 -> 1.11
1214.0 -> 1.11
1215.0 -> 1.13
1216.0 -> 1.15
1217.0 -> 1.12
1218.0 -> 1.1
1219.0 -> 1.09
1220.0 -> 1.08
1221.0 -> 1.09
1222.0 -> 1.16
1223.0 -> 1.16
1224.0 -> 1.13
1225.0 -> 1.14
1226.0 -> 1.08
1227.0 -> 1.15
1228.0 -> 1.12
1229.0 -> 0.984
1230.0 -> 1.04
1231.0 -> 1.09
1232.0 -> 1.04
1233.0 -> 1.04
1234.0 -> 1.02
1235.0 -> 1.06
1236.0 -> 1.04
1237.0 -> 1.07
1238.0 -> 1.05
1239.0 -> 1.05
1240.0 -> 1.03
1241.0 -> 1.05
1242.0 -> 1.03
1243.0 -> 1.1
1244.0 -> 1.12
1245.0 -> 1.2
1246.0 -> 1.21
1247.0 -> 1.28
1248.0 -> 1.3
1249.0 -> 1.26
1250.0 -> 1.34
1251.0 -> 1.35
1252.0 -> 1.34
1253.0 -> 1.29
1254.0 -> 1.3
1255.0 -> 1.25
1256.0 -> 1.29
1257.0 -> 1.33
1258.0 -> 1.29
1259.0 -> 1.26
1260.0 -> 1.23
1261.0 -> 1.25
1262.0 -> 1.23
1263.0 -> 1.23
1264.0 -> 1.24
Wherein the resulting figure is 1.15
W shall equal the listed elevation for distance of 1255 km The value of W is 1.25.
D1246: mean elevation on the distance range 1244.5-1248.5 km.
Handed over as 1.25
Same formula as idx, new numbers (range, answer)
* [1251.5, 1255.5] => 1.34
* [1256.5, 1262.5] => 1.33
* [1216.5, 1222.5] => 1.16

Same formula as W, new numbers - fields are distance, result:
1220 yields 1.08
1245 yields 1.2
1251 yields 1.35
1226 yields 1.08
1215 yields 1.13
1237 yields 1.07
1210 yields 1.12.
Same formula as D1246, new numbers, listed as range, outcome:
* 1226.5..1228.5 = 1.14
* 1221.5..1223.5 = 1.16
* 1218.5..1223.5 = 1.12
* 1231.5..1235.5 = 1.04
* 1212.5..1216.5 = 1.12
